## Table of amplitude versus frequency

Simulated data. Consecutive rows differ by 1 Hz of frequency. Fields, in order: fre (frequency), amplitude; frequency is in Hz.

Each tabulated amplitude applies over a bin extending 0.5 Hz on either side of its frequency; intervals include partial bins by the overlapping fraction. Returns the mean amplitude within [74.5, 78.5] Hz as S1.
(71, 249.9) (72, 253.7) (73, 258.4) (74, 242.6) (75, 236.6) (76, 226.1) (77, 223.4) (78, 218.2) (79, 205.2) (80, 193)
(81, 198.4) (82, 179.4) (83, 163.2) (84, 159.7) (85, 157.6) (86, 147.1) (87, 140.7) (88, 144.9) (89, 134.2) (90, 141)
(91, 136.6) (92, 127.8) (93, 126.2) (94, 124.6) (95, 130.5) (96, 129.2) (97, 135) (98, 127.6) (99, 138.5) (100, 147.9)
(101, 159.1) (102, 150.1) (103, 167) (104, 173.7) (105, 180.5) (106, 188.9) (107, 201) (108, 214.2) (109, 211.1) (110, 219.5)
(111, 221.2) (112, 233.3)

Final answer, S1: 226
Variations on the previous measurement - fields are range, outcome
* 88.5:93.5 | 133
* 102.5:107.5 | 182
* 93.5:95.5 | 128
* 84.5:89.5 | 145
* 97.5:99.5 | 133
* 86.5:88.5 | 143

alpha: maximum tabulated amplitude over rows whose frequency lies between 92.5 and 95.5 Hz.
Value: 130.5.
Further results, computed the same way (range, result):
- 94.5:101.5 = 159.1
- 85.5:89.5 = 147.1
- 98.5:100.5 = 147.9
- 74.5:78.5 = 236.6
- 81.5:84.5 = 179.4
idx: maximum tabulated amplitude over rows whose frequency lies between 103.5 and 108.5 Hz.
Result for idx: 214.2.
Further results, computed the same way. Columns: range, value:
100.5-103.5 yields 167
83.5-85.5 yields 159.7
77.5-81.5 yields 218.2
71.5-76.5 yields 258.4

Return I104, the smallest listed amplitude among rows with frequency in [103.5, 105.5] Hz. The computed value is 173.7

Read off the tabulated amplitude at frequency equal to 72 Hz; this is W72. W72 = 253.7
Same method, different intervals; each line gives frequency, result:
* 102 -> 150.1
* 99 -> 138.5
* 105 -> 180.5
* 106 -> 188.9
